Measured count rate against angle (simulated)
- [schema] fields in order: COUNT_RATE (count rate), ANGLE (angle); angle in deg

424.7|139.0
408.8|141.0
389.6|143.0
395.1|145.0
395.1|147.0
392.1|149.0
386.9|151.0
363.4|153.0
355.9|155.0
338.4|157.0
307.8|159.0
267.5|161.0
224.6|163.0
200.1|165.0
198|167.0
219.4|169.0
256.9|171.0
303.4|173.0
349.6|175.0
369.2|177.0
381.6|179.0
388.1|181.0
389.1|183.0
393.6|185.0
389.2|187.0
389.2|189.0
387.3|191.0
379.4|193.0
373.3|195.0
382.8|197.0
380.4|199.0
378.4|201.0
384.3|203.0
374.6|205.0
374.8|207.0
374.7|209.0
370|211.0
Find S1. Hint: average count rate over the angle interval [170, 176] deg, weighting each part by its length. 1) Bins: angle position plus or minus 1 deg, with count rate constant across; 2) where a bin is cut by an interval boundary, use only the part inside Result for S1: 303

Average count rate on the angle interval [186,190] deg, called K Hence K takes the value 389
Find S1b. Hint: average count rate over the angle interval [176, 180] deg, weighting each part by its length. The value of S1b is 375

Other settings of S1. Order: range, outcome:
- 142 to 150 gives 393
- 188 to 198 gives 382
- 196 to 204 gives 381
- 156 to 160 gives 323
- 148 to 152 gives 390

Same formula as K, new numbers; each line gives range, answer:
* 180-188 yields 390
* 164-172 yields 219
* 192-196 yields 376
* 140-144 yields 399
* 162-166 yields 212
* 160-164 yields 246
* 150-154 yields 375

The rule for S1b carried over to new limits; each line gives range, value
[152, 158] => 353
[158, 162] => 288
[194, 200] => 379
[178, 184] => 386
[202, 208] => 378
